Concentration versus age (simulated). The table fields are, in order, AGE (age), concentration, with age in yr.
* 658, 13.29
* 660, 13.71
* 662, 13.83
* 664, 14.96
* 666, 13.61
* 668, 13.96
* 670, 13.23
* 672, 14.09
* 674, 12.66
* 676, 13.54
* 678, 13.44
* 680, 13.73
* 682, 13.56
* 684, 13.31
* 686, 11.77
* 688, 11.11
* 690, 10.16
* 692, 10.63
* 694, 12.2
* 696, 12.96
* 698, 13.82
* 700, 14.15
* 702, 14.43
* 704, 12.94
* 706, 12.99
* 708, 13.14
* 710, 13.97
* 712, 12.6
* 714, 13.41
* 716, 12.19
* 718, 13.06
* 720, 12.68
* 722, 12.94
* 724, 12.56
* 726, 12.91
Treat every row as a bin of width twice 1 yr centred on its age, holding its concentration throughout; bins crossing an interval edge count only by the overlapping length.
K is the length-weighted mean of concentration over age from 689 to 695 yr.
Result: 11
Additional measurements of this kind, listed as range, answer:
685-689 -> 11.4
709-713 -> 13.3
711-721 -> 12.8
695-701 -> 13.6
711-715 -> 13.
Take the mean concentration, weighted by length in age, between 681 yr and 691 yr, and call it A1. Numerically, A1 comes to 12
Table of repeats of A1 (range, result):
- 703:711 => 13.3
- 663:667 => 14.3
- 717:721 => 12.9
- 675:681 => 13.6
